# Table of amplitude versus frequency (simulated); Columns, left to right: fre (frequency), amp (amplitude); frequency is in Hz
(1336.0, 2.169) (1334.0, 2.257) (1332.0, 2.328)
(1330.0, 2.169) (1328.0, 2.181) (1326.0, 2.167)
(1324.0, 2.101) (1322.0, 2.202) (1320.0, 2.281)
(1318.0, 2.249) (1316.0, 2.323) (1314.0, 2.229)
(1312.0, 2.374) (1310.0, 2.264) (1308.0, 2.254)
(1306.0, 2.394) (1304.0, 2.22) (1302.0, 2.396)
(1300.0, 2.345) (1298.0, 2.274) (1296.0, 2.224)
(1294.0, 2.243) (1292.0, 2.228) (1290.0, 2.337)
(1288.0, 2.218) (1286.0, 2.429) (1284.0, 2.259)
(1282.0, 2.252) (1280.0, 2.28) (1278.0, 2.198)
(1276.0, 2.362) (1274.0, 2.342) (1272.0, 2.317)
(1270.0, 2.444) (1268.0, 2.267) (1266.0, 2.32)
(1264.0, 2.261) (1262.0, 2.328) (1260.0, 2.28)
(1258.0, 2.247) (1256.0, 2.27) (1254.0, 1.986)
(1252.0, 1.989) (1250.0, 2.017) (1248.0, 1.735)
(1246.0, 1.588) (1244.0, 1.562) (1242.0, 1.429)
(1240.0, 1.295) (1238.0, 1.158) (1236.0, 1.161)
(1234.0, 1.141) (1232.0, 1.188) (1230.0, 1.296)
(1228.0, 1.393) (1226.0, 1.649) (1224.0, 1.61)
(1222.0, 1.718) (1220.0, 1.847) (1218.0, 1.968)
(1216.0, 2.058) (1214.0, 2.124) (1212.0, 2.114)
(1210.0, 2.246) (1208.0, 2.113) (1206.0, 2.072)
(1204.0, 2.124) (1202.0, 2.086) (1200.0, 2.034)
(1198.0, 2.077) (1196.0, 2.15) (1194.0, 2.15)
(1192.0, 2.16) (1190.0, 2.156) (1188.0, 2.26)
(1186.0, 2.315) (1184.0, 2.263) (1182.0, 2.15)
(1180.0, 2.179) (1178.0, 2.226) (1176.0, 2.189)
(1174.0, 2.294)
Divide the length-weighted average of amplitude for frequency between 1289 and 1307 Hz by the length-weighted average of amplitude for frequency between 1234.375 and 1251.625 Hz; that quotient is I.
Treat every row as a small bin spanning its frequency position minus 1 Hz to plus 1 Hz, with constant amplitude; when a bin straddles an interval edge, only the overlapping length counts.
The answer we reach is 1.53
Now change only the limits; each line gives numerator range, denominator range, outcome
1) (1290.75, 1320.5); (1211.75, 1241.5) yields 1.46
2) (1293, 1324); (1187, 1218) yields 1.07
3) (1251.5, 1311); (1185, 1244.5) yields 1.25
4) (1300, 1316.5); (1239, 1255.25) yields 1.35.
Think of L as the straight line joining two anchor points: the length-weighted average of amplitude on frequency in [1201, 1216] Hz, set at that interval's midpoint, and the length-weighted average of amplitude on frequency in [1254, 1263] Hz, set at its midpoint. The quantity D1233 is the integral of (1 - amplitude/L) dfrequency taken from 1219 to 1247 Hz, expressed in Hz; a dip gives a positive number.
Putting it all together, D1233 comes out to 9.6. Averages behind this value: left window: 2.12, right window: 2.25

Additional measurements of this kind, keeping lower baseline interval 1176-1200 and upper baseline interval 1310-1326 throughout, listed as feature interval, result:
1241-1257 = 2.8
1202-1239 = 7.9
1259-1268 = -0.3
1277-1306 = -0.6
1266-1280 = -0.6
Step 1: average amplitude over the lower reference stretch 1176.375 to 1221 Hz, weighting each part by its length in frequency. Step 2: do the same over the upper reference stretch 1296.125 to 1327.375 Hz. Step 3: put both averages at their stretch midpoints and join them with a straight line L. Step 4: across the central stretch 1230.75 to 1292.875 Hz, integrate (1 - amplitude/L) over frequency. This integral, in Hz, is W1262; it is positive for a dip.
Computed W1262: 6.2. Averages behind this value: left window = 2.13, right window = 2.27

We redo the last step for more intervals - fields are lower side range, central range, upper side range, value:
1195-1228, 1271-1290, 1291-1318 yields -0.8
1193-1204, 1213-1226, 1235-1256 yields 0.1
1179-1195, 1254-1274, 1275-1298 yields -0.3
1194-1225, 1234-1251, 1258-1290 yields 5.5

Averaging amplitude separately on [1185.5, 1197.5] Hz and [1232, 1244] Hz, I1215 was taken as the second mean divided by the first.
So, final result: 0.58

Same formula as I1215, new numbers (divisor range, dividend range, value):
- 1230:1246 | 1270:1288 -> 1.78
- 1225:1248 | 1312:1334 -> 1.63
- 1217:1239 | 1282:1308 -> 1.56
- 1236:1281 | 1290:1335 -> 1.12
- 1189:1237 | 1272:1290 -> 1.23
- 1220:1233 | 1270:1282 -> 1.53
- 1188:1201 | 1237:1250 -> 0.71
